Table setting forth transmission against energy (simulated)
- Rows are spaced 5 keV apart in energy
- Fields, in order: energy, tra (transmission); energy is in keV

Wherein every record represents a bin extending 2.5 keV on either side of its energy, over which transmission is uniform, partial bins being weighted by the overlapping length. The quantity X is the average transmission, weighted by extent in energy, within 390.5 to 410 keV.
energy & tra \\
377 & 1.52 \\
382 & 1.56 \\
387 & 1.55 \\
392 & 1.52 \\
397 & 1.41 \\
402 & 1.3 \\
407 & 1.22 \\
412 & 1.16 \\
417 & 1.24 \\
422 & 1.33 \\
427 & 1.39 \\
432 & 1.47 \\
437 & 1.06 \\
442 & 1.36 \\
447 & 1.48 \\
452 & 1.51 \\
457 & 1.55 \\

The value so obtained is 1.35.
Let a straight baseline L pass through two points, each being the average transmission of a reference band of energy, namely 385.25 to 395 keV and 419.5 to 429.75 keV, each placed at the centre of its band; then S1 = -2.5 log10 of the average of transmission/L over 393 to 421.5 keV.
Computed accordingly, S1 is 0.13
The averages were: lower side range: 1.53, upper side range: 1.36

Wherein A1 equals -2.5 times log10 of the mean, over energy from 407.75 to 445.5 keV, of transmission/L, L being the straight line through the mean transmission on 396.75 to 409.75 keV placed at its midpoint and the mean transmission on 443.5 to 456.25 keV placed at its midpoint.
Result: 0.08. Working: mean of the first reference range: 1.29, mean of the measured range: 1.29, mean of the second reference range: 1.49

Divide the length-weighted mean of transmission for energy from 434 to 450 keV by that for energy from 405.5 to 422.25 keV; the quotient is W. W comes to 1.07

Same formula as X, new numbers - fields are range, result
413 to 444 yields 1.3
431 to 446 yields 1.3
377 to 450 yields 1.37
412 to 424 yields 1.26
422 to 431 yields 1.39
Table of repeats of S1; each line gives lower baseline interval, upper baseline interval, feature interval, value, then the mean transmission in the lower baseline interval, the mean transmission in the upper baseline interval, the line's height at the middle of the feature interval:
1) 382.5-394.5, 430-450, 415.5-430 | 0.06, 1.54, 1.34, 1.41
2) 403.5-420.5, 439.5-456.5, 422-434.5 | -0.07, 1.22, 1.46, 1.33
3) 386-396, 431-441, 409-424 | 0.10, 1.51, 1.25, 1.36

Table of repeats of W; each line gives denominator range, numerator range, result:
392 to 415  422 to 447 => 1.03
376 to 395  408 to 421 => 0.79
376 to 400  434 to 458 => 0.92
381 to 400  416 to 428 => 0.88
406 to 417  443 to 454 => 1.23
